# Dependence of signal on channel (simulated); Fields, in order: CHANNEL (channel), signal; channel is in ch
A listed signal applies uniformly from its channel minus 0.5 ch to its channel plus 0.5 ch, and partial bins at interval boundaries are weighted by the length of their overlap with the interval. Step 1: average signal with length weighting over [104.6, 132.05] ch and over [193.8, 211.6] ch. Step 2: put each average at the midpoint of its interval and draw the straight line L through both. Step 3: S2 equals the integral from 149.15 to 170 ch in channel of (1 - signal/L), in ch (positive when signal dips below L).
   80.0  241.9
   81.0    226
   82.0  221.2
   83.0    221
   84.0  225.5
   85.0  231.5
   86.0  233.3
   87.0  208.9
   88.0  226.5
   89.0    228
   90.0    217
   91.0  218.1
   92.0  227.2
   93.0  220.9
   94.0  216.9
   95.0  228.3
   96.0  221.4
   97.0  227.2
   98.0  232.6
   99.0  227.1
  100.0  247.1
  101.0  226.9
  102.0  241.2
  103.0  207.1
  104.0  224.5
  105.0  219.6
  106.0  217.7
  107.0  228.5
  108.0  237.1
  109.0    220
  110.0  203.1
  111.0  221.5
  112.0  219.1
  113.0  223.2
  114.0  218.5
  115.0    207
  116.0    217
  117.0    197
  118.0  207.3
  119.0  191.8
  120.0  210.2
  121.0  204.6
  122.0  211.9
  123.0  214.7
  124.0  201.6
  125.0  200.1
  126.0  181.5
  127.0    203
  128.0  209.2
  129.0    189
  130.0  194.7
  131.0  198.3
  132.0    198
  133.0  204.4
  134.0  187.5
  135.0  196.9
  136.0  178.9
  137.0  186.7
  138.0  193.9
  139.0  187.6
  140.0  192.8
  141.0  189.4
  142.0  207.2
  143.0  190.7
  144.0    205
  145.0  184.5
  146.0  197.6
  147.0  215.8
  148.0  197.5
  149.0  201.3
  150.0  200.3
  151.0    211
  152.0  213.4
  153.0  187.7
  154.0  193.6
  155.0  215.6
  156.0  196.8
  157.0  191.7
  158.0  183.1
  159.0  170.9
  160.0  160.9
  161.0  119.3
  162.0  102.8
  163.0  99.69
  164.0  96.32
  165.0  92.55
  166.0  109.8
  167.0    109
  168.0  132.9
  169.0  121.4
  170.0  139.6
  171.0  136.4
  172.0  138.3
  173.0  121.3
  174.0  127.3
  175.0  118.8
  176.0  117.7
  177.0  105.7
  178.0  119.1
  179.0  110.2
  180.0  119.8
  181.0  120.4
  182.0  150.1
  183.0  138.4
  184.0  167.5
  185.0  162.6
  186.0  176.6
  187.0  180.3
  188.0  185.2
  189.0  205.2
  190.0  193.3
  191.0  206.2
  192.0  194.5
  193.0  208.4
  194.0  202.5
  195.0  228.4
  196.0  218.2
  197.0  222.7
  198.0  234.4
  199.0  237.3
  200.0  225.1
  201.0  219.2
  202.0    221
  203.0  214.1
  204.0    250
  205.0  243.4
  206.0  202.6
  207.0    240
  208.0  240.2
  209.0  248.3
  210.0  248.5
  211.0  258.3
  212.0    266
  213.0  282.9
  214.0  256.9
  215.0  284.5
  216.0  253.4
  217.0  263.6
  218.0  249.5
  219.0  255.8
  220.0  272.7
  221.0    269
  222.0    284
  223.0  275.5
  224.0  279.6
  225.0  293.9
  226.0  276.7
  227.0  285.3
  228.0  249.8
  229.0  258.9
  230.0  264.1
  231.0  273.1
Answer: 6.1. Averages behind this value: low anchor 209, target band 156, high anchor 231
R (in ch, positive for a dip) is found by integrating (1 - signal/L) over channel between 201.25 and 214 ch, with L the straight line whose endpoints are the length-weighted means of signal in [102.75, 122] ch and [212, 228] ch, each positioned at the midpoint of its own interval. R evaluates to 1.1 ch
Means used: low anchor 214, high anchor 271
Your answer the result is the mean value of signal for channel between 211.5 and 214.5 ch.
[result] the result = 269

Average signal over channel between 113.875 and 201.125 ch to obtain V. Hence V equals 178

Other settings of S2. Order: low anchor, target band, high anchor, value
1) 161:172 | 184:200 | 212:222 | -0.9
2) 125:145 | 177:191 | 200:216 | 4.4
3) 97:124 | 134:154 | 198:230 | 2.9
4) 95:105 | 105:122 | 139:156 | 0.5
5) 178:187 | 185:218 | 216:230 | -4.2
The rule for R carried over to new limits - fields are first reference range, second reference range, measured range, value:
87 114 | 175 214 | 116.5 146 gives 2.5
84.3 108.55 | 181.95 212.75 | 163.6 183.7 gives 8.8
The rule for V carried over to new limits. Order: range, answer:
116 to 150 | 198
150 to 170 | 154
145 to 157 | 202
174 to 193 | 155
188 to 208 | 219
